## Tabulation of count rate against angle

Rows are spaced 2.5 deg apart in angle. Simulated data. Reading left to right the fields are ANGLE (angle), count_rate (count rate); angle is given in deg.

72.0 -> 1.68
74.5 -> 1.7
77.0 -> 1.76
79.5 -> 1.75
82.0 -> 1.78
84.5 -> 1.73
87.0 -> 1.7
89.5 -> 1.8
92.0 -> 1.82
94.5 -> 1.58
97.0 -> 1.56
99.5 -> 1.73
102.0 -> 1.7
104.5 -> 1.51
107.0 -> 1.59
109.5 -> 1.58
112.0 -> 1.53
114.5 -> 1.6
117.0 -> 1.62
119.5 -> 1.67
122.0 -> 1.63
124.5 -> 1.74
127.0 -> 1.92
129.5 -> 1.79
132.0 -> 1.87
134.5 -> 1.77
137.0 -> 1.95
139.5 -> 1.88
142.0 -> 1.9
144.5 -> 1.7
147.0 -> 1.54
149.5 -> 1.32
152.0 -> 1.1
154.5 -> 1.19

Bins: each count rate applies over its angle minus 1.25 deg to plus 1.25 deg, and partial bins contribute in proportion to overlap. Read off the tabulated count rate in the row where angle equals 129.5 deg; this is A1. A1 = 1.79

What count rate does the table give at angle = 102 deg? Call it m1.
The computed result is 1.7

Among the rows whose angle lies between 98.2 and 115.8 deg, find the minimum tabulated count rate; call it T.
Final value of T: 1.51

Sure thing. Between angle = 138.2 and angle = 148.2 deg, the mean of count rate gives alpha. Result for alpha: 1.76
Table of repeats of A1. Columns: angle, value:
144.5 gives 1.7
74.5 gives 1.7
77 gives 1.76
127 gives 1.92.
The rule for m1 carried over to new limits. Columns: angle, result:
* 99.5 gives 1.73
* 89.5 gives 1.8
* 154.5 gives 1.19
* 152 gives 1.1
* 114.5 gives 1.6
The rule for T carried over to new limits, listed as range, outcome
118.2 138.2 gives 1.63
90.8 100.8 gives 1.56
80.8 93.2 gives 1.7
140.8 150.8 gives 1.32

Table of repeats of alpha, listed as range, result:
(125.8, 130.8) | 1.85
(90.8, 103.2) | 1.68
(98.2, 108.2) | 1.63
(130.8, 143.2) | 1.87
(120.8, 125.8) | 1.69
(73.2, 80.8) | 1.74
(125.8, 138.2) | 1.86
